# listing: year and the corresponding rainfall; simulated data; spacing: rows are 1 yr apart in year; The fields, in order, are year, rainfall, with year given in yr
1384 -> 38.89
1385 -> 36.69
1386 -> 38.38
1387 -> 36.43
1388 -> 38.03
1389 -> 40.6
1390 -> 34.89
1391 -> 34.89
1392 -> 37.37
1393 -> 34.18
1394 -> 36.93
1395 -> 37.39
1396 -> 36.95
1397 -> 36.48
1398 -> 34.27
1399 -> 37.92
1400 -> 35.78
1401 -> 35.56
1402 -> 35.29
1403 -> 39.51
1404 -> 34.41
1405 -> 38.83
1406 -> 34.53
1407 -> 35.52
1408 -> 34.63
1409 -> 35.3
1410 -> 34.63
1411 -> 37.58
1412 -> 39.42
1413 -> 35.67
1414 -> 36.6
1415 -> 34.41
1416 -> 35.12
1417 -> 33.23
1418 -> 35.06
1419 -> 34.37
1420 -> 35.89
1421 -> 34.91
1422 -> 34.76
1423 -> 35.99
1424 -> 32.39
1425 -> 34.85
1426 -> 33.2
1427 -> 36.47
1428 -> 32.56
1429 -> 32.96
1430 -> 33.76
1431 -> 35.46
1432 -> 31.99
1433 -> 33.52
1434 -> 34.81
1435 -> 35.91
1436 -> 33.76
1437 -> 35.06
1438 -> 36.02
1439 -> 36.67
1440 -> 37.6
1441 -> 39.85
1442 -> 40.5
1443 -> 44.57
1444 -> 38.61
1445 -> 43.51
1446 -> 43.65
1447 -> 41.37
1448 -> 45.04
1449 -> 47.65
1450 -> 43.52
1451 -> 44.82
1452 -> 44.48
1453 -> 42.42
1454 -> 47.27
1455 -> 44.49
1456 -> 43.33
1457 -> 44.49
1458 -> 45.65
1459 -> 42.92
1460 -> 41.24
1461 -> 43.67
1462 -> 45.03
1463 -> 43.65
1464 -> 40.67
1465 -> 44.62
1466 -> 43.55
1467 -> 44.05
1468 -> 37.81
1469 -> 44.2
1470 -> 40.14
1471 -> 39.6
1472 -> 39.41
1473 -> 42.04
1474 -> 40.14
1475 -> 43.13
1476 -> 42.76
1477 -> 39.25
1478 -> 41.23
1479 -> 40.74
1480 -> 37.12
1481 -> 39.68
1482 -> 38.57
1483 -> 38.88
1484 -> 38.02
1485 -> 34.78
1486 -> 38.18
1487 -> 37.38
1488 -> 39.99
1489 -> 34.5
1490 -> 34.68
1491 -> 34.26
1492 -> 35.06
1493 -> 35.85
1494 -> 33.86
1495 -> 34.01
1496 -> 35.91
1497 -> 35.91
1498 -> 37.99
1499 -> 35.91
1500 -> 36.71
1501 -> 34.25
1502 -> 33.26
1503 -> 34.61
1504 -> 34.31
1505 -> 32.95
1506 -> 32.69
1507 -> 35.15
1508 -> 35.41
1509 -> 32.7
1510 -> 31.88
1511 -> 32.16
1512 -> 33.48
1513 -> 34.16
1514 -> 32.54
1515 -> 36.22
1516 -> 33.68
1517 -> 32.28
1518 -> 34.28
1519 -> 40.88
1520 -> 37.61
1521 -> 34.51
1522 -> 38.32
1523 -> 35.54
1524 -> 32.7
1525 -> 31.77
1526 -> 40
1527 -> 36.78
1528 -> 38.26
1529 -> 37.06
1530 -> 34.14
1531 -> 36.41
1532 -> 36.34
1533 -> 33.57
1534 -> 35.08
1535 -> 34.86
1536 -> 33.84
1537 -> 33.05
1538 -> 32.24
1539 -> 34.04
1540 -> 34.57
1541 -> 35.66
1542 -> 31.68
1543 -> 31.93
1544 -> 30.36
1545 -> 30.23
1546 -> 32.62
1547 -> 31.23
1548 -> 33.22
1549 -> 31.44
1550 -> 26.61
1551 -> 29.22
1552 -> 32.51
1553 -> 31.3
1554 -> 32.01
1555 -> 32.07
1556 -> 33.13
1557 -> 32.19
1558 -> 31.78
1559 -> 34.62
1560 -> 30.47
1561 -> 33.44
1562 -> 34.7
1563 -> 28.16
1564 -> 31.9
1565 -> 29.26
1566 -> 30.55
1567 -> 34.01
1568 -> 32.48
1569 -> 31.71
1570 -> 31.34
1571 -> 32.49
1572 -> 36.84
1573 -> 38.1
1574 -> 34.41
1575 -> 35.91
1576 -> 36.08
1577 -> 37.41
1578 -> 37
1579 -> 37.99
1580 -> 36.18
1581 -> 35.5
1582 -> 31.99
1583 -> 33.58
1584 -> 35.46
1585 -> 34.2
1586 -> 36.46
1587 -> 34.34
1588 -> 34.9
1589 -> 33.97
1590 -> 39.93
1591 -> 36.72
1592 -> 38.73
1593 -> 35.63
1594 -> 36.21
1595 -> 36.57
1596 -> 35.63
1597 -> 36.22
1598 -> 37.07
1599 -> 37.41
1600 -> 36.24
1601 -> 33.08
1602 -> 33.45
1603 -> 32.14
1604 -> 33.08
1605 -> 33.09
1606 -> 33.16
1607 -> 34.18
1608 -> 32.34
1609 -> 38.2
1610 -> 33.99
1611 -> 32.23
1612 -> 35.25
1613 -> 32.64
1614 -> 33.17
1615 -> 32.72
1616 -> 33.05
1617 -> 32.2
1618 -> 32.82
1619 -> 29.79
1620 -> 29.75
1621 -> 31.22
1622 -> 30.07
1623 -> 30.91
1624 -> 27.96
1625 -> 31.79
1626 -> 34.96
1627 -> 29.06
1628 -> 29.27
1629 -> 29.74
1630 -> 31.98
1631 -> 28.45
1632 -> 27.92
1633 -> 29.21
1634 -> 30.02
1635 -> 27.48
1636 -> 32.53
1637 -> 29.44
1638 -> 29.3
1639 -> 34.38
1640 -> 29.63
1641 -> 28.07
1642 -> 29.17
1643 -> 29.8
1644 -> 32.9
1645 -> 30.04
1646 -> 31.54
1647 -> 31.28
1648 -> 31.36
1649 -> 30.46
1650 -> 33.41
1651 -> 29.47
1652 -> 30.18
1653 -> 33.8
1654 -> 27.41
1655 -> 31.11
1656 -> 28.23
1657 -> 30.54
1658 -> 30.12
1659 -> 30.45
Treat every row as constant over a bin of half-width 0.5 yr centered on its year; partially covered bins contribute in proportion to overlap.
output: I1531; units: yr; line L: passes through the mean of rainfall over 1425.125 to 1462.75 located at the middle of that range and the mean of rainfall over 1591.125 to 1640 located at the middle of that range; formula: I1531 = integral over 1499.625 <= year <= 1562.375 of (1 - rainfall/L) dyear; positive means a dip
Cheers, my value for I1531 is 4.3 yr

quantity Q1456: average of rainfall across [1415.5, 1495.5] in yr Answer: 39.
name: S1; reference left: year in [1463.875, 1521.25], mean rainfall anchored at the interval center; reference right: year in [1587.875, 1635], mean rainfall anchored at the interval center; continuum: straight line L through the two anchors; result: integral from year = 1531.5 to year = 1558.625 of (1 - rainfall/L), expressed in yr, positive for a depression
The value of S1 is 2.2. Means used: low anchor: 37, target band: 32.5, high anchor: 33.1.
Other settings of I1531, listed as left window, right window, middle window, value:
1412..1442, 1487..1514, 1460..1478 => -3.7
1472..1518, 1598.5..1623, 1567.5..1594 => -1.2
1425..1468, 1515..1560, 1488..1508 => 0.9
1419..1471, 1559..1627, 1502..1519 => 1.5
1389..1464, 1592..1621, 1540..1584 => 2.5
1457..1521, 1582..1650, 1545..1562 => 1.6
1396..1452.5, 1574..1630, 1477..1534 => -0.2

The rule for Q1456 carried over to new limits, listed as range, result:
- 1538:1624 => 33.5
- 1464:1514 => 37.3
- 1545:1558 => 31.4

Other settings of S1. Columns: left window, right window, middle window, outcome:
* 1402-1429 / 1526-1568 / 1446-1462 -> -4.4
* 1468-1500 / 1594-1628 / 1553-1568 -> 1.3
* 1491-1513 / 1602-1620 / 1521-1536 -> -0.7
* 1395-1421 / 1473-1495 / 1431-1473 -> -4.6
